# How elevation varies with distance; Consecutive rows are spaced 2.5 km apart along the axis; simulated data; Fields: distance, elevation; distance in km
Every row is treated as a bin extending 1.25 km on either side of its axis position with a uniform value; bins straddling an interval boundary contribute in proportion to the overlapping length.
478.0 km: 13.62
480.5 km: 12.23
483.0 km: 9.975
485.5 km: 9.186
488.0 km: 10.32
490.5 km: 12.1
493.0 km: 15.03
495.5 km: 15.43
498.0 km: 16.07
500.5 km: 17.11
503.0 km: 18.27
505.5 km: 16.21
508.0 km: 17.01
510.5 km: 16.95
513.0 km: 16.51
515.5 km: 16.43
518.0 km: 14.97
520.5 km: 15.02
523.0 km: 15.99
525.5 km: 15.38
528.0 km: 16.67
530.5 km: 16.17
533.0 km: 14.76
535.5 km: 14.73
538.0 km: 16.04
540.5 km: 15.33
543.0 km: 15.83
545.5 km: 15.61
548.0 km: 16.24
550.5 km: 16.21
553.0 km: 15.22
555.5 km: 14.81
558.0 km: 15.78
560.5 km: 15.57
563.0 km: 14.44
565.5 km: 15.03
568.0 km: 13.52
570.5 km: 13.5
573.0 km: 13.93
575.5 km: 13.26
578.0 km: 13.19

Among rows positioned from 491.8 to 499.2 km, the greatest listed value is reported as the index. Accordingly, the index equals 16.07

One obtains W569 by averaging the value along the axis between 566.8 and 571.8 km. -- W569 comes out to 13.5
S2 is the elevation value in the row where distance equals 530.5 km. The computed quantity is 16.17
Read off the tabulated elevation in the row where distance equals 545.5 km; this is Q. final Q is 15.61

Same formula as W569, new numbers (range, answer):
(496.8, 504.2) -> 17.1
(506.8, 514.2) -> 16.8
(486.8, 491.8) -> 11.3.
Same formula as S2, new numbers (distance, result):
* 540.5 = 15.33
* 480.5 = 12.23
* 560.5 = 15.57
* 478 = 13.62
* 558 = 15.78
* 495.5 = 15.43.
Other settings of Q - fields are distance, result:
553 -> 15.22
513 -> 16.51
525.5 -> 15.38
